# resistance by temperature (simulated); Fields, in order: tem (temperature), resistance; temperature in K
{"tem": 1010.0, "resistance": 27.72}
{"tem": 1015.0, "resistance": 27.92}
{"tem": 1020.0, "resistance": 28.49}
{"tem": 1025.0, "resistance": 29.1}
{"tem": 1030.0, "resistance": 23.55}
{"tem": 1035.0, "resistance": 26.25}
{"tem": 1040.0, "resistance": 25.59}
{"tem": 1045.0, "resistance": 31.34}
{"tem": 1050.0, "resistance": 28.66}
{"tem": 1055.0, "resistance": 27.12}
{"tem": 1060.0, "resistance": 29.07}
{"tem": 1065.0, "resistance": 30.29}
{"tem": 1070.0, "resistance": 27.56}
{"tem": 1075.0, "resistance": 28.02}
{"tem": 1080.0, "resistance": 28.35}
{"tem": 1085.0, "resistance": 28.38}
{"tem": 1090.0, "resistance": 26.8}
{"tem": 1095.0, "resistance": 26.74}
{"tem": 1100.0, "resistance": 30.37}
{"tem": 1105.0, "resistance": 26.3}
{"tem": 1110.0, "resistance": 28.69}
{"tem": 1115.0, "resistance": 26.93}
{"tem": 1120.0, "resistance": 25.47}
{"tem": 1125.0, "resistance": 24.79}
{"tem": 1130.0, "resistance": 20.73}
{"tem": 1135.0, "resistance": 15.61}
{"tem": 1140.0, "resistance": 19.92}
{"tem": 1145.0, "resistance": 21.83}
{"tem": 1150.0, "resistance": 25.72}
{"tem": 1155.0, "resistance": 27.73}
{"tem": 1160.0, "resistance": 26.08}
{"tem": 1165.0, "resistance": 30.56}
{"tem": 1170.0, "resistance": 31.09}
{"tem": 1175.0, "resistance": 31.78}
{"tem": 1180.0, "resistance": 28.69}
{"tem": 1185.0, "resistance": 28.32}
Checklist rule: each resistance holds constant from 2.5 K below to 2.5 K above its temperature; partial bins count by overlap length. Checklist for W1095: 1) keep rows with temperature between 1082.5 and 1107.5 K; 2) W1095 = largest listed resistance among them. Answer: 30.37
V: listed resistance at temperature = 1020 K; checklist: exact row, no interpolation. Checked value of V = 28.49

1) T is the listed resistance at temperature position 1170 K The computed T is 31.09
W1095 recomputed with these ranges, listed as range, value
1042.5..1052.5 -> 31.34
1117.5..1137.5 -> 25.47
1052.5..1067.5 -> 30.29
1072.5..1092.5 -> 28.38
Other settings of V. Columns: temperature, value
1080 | 28.35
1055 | 27.12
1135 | 15.61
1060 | 29.07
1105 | 26.3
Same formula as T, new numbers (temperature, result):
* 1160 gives 26.08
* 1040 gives 25.59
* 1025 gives 29.1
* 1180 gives 28.69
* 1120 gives 25.47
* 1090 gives 26.8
